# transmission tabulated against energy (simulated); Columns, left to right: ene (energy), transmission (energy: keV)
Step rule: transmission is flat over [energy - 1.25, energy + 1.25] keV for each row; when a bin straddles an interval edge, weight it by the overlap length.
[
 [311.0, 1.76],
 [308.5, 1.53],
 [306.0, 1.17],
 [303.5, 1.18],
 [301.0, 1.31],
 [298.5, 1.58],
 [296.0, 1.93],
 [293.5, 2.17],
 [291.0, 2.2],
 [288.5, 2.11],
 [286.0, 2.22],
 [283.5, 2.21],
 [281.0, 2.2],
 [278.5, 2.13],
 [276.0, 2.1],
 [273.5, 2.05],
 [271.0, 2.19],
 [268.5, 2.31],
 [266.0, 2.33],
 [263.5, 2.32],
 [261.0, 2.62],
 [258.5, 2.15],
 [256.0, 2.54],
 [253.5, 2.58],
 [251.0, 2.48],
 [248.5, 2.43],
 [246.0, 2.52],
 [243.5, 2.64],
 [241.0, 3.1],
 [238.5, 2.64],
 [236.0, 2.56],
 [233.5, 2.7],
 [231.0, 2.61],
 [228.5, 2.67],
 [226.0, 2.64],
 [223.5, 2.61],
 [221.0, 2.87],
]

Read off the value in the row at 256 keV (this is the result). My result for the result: 2.54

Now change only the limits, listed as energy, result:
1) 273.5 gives 2.05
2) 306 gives 1.17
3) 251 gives 2.48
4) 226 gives 2.64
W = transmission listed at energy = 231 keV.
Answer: 2.61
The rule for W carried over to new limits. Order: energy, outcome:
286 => 2.22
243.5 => 2.64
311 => 1.76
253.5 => 2.58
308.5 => 1.53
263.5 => 2.32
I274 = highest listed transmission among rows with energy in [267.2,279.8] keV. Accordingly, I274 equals 2.31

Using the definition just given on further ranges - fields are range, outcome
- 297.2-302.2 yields 1.58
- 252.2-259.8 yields 2.58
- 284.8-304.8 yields 2.22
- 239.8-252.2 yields 3.1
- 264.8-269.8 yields 2.33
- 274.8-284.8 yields 2.21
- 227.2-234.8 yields 2.7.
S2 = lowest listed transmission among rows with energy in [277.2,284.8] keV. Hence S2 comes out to 2.13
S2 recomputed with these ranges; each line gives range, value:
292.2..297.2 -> 1.93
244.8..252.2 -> 2.43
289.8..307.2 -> 1.17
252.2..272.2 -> 2.15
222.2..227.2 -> 2.61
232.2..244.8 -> 2.56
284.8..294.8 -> 2.11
